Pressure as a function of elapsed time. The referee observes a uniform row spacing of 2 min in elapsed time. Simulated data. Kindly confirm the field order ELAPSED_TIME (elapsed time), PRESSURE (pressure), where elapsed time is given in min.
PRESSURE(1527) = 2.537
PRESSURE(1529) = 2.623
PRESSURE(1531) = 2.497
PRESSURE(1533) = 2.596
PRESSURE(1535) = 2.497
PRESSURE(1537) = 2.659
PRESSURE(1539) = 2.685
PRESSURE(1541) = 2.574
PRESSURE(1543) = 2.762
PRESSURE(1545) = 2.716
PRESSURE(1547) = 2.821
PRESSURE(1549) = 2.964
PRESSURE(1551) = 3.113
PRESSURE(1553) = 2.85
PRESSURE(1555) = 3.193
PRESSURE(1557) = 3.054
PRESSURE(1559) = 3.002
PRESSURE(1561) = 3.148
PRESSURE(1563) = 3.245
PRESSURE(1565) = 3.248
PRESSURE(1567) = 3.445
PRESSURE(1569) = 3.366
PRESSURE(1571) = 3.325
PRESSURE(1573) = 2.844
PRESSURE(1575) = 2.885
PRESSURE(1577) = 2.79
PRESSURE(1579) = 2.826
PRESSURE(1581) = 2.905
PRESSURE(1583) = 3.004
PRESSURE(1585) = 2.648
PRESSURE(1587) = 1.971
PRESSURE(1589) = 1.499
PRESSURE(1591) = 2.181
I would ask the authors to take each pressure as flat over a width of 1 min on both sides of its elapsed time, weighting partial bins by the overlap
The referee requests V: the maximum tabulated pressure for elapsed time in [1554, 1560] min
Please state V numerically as 3.193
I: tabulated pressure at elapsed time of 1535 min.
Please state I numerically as 2.497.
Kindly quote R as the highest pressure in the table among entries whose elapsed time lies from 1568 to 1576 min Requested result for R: 3.366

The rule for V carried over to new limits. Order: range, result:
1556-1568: 3.445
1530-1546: 2.762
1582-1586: 3.004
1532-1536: 2.596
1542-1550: 2.964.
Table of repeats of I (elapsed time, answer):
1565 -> 3.248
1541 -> 2.574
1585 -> 2.648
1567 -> 3.445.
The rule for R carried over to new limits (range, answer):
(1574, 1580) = 2.885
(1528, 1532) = 2.623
